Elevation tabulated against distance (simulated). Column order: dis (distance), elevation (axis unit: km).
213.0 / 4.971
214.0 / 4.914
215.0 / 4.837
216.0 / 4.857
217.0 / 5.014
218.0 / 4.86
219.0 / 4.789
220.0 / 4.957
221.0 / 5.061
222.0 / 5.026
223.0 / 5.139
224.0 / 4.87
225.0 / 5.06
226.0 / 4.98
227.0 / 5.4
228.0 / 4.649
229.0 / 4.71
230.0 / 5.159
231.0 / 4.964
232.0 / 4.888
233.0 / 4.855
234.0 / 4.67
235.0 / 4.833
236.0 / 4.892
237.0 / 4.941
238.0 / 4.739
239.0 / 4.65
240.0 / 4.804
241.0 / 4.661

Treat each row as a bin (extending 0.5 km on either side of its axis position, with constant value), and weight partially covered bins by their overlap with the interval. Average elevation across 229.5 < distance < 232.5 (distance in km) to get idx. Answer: 5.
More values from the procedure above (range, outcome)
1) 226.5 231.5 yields 4.98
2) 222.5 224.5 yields 5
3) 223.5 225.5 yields 4.96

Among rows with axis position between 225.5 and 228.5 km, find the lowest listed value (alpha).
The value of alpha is 4.649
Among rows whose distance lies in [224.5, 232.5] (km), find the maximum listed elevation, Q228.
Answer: 5.4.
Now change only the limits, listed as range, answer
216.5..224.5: 5.139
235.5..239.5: 4.941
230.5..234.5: 4.964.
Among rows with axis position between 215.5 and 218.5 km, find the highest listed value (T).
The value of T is 5.014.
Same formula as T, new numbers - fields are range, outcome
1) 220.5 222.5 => 5.061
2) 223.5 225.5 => 5.06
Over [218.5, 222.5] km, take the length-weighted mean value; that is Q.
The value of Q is 4.96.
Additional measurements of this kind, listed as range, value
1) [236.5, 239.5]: 4.78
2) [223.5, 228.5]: 4.99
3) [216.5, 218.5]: 4.94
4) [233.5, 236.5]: 4.8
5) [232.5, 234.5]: 4.76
